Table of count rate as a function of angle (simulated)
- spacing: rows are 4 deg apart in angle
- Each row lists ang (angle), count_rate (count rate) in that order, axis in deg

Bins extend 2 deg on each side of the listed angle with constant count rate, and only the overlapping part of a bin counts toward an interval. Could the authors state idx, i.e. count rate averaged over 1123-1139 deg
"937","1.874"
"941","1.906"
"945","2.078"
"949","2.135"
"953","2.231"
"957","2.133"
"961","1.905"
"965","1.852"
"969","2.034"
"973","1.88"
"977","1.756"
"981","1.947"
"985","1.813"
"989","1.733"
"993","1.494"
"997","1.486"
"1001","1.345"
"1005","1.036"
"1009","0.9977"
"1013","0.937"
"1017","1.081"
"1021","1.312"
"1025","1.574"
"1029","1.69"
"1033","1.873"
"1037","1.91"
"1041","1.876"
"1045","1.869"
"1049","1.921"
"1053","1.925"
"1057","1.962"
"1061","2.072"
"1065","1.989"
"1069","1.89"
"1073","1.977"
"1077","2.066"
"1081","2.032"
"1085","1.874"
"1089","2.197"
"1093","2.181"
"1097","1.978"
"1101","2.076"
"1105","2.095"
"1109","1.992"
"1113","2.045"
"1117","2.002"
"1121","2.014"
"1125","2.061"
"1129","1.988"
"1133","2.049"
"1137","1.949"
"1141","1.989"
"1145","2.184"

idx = 2.01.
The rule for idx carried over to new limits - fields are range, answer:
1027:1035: 1.78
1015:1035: 1.51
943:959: 2.14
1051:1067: 1.99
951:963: 2.09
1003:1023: 1.07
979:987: 1.88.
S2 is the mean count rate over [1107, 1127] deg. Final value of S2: 2.02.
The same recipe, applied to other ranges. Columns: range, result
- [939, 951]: 2.04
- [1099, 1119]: 2.04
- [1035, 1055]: 1.9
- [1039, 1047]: 1.87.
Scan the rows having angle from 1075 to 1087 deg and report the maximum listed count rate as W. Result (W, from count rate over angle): 2.066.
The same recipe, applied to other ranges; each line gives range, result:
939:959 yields 2.231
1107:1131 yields 2.061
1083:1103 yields 2.197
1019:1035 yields 1.873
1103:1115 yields 2.095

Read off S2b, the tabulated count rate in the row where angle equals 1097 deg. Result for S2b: 1.978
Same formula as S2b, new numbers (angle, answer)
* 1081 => 2.032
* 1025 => 1.574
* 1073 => 1.977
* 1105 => 2.095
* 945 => 2.078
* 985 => 1.813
